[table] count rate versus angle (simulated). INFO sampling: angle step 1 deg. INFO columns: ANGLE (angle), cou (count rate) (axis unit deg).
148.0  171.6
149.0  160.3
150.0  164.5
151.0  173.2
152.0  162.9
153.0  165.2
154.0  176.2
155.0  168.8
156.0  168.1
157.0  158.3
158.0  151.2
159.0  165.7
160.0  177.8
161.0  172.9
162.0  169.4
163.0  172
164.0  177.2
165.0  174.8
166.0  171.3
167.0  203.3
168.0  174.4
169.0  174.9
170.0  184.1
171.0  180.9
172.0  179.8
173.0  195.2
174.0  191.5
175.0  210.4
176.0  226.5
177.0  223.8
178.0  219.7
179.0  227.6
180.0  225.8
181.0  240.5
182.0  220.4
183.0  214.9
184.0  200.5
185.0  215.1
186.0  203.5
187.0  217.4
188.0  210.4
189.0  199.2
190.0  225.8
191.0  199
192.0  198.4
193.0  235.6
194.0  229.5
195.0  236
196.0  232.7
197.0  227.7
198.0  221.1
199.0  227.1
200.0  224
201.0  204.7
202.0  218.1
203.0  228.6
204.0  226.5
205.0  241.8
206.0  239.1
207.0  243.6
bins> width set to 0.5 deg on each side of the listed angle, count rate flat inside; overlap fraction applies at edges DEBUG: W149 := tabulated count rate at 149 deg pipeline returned 160.3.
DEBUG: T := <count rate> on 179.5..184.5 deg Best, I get 220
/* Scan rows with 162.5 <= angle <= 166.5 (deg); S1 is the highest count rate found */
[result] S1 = 177.2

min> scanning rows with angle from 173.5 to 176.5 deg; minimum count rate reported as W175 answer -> 191.5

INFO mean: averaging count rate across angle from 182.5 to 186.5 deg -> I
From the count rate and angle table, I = 208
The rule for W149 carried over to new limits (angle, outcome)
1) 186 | 203.5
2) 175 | 210.4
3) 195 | 236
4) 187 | 217.4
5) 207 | 243.6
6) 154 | 176.2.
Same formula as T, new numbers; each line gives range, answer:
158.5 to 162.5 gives 171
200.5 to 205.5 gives 224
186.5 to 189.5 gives 209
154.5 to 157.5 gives 165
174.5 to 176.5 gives 218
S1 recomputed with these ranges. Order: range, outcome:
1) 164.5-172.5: 203.3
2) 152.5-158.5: 176.2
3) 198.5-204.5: 228.6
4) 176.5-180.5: 227.6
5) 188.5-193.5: 235.6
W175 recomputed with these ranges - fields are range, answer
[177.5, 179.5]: 219.7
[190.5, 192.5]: 198.4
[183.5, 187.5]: 200.5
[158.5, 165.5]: 165.7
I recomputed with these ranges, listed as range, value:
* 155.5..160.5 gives 164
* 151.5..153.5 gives 164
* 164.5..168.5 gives 181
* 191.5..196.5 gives 226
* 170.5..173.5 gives 185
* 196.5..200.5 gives 225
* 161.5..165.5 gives 173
